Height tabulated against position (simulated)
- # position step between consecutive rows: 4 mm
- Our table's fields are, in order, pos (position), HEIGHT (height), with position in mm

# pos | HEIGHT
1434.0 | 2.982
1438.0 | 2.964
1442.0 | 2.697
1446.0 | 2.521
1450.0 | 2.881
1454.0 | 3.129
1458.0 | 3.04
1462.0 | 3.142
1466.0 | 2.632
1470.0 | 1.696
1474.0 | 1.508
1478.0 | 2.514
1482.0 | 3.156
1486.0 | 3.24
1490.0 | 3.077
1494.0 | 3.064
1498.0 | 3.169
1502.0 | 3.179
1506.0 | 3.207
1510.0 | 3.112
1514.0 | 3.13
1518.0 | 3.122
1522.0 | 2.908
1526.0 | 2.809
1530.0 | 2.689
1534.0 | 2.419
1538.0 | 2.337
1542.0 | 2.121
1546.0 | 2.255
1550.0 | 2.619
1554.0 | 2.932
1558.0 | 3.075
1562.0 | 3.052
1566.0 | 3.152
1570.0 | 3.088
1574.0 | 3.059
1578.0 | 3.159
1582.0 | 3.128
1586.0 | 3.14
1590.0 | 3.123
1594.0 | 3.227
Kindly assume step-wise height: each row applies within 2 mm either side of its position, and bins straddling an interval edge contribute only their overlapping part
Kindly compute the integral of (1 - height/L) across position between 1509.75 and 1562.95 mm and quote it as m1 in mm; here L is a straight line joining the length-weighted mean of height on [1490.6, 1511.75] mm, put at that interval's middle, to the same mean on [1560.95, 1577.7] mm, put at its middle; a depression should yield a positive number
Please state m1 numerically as 6.5 mm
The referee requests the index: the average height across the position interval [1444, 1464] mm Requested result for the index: 2.94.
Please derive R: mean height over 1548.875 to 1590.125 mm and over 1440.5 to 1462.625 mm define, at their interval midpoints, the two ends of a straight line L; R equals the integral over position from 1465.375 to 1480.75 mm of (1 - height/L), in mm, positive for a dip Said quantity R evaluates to 4.4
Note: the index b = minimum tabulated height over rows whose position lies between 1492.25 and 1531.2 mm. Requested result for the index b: 2.689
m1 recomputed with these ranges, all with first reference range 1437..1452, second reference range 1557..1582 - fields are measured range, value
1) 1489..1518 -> -2.2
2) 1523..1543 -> 3.2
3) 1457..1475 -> 2.5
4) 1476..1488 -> -0.5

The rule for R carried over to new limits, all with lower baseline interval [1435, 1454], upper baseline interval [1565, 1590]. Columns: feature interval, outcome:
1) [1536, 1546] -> 2.6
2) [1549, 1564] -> 0.6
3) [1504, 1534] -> 0.3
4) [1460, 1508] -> 1.8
